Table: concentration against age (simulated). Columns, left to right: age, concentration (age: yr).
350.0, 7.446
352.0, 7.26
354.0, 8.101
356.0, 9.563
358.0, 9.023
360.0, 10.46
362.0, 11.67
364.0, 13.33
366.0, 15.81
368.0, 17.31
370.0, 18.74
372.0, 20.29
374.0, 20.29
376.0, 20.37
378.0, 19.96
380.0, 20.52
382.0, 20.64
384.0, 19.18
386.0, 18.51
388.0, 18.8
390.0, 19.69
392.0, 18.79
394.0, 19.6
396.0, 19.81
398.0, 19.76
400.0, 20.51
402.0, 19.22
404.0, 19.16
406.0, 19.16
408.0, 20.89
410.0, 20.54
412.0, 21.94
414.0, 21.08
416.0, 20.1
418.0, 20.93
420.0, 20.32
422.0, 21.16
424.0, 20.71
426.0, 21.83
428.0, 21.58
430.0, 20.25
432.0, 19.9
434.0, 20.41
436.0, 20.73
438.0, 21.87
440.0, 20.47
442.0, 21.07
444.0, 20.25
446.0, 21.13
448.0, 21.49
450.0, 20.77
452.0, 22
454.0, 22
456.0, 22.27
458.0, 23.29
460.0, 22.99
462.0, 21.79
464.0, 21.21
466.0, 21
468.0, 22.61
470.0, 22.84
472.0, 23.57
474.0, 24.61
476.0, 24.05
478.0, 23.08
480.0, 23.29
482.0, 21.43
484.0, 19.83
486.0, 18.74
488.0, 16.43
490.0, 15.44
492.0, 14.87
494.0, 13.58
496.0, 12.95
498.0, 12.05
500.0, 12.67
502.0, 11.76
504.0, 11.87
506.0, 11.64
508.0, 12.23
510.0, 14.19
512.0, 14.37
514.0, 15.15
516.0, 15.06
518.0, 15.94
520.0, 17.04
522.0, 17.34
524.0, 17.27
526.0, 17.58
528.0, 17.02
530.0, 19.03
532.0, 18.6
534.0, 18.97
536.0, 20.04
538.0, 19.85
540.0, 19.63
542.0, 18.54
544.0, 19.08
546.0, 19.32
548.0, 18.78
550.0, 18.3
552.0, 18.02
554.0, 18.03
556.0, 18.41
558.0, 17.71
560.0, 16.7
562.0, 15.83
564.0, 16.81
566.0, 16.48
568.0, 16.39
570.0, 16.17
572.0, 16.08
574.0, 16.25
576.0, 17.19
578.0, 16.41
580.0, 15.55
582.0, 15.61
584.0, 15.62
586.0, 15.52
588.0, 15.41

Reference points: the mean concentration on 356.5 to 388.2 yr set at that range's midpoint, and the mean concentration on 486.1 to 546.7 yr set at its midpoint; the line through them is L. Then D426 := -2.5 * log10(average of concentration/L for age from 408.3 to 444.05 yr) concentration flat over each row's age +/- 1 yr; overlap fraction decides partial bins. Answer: -0.25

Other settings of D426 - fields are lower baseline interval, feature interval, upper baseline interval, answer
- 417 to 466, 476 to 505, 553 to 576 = 0.18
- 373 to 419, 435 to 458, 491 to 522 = -0.24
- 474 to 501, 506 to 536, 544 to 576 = 0.08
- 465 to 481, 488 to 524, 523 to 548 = 0.41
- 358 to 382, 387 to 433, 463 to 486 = -0.07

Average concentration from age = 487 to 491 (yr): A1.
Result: 15.9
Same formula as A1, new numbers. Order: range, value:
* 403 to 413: 20.3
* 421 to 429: 21.3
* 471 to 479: 23.8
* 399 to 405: 19.6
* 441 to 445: 20.7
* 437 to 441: 21.2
